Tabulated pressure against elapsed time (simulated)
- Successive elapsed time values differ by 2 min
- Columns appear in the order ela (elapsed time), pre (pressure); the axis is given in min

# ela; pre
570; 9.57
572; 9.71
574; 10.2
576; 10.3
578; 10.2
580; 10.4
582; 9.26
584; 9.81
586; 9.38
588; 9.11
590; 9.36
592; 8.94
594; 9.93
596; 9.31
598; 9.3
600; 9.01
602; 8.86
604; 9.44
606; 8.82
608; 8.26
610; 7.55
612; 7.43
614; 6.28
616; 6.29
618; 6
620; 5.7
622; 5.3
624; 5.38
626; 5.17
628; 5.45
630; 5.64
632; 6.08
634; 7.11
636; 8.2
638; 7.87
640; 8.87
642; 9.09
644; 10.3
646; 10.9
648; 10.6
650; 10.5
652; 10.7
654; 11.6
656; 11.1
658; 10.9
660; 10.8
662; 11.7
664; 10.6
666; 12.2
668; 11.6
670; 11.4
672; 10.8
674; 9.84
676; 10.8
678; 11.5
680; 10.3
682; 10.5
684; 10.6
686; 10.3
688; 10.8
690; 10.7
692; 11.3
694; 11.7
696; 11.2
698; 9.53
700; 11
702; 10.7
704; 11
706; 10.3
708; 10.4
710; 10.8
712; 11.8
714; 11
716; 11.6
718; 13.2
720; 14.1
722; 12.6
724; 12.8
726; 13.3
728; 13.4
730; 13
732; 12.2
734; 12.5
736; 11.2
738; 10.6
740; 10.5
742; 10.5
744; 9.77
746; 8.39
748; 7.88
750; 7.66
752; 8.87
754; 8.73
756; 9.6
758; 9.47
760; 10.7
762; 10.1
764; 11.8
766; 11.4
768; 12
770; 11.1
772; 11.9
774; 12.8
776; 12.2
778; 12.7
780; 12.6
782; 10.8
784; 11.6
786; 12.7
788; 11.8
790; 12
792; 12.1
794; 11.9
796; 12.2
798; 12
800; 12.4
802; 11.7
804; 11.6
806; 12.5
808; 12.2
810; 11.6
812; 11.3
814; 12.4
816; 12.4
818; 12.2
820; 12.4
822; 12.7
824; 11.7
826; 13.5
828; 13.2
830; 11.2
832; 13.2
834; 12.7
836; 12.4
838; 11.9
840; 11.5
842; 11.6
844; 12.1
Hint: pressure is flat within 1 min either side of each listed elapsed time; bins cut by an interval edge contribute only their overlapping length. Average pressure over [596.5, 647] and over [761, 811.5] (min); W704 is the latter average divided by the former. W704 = 1.6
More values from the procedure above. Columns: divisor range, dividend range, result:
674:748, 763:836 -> 1.08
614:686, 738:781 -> 1.15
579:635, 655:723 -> 1.43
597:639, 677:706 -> 1.52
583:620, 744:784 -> 1.25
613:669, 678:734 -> 1.33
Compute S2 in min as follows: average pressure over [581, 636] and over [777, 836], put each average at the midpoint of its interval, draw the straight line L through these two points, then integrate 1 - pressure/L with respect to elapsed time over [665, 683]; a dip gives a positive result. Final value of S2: -3.5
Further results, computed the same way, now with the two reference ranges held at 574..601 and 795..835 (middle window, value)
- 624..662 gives 5.0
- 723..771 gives 3.0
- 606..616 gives 2.5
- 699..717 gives 0.1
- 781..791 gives 0.1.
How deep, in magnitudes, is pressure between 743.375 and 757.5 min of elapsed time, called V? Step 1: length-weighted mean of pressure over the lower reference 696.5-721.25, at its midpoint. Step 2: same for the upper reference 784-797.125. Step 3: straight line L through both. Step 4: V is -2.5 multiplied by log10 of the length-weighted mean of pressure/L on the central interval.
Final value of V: 0.321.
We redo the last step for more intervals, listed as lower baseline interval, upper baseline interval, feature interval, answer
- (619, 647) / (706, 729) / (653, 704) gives -0.119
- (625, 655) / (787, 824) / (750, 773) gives 0.076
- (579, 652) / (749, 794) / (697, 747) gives -0.125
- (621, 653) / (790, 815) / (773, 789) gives -0.063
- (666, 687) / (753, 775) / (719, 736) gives -0.186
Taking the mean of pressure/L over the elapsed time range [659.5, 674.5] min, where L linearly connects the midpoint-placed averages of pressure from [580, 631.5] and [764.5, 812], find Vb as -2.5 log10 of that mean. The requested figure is -0.21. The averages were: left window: 7.83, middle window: 11.2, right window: 12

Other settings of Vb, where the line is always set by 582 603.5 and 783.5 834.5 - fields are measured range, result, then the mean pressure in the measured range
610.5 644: 0.40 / 6.74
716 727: -0.18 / 13.1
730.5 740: -0.04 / 11.6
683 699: -0.01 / 10.8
